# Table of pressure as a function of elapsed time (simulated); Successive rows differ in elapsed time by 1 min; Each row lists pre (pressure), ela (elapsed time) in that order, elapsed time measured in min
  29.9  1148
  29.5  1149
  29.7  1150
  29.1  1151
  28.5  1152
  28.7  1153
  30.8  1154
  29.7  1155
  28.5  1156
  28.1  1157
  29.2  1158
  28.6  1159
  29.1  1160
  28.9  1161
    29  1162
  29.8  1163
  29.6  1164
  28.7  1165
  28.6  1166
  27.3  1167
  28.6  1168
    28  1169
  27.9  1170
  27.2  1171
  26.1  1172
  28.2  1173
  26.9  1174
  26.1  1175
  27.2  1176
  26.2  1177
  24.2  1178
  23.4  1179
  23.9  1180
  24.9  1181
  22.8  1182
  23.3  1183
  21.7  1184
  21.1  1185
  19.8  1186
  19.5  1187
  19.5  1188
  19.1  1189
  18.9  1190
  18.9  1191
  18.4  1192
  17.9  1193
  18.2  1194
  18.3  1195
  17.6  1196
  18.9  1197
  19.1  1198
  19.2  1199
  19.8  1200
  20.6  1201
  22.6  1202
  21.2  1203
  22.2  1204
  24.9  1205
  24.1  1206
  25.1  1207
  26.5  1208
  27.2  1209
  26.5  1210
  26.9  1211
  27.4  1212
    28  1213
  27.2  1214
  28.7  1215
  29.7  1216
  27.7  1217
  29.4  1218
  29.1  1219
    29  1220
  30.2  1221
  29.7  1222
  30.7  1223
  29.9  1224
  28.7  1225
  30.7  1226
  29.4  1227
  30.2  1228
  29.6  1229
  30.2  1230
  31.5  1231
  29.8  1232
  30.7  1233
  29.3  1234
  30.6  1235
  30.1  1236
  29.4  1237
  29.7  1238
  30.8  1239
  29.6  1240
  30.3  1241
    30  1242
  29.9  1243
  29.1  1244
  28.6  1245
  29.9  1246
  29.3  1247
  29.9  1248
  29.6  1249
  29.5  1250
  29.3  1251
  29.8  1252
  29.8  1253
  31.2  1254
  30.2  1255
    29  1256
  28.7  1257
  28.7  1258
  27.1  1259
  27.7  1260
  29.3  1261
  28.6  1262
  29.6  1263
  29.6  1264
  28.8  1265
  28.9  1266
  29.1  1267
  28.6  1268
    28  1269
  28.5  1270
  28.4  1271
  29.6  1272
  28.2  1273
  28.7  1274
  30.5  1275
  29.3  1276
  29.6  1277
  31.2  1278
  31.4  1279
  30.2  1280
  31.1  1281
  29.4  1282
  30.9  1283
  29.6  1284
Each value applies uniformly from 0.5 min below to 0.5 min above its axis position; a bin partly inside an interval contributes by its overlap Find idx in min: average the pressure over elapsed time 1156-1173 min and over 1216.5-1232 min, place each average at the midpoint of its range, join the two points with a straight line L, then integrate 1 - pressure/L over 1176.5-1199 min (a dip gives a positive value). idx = 6.4 min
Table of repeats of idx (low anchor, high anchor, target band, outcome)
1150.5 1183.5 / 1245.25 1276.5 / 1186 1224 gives 5.98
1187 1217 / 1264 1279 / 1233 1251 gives -2.32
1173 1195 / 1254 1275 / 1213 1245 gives -4.72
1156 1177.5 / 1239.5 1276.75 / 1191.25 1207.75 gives 4.58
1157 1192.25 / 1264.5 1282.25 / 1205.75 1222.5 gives -0.57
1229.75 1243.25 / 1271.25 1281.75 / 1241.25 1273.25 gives 0.93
